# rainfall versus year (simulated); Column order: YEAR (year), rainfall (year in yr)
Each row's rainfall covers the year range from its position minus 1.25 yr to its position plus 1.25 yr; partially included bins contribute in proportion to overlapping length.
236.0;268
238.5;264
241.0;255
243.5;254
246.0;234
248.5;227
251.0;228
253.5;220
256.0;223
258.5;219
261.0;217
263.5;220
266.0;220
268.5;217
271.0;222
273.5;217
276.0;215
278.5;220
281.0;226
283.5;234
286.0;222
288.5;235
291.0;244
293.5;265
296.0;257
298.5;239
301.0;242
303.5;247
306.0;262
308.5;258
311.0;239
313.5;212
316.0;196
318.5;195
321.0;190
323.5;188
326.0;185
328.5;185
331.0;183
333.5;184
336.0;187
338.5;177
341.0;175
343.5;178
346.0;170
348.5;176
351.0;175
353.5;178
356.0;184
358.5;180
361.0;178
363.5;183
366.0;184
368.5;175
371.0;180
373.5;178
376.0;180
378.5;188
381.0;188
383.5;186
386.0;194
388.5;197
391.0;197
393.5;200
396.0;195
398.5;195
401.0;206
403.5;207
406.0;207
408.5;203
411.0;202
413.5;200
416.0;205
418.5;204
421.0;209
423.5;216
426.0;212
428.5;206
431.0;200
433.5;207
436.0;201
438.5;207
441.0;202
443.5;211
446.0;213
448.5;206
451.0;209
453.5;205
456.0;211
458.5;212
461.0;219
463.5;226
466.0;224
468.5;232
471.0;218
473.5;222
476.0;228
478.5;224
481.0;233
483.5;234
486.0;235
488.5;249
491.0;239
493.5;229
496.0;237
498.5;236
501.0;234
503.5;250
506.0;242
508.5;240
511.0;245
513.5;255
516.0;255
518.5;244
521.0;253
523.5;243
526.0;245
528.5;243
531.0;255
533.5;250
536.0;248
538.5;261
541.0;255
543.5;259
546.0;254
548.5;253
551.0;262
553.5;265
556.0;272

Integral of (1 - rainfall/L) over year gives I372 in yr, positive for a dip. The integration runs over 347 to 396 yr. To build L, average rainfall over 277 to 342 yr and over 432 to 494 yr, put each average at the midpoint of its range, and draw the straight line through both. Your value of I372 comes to 7.59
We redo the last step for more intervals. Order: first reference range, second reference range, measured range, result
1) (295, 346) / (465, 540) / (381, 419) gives 3.86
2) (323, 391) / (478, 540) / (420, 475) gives 1.61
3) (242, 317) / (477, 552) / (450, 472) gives 2.24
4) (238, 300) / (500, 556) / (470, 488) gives 1.35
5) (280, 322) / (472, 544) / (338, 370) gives 7.85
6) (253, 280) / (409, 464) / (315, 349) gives 4.95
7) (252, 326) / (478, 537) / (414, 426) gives 1.40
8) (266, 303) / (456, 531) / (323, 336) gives 2.68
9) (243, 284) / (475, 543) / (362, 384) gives 4.74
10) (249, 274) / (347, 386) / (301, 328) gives -2.20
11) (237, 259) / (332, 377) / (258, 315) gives -4.59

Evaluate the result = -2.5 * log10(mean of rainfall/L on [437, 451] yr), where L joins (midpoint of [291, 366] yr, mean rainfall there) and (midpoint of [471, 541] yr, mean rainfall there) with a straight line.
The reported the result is 0.101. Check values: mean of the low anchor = 203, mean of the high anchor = 242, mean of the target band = 208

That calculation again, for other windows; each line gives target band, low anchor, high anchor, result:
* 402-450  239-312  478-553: 0.17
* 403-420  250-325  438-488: 0.09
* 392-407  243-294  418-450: 0.05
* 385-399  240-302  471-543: 0.20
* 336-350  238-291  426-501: 0.26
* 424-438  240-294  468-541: 0.15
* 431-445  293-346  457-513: 0.10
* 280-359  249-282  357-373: -0.05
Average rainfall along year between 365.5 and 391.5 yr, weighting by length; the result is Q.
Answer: 186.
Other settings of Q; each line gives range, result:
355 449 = 197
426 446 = 206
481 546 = 245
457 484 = 224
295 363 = 200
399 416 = 204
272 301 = 234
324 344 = 182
